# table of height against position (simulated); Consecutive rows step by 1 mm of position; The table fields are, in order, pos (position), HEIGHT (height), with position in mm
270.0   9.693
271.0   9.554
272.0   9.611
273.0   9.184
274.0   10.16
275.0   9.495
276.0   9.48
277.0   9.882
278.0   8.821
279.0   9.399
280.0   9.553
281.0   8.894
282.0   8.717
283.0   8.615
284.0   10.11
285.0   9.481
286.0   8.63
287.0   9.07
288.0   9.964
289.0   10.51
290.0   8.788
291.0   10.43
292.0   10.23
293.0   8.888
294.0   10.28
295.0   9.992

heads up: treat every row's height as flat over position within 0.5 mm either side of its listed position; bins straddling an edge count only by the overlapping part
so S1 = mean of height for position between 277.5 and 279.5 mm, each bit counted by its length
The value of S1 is 9.11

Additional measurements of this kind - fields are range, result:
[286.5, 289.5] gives 9.85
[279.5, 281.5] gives 9.22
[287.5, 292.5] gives 9.98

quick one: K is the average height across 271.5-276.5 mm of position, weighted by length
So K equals 9.59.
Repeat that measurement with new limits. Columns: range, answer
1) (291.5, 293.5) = 9.56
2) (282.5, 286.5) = 9.21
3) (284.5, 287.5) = 9.06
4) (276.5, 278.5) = 9.35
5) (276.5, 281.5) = 9.31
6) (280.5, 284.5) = 9.08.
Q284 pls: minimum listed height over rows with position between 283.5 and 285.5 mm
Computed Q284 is 9.481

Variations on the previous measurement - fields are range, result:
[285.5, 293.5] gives 8.63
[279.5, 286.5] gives 8.615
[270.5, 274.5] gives 9.184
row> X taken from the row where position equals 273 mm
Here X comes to 9.184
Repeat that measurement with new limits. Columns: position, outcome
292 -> 10.23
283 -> 8.615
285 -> 9.481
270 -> 9.693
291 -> 10.43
